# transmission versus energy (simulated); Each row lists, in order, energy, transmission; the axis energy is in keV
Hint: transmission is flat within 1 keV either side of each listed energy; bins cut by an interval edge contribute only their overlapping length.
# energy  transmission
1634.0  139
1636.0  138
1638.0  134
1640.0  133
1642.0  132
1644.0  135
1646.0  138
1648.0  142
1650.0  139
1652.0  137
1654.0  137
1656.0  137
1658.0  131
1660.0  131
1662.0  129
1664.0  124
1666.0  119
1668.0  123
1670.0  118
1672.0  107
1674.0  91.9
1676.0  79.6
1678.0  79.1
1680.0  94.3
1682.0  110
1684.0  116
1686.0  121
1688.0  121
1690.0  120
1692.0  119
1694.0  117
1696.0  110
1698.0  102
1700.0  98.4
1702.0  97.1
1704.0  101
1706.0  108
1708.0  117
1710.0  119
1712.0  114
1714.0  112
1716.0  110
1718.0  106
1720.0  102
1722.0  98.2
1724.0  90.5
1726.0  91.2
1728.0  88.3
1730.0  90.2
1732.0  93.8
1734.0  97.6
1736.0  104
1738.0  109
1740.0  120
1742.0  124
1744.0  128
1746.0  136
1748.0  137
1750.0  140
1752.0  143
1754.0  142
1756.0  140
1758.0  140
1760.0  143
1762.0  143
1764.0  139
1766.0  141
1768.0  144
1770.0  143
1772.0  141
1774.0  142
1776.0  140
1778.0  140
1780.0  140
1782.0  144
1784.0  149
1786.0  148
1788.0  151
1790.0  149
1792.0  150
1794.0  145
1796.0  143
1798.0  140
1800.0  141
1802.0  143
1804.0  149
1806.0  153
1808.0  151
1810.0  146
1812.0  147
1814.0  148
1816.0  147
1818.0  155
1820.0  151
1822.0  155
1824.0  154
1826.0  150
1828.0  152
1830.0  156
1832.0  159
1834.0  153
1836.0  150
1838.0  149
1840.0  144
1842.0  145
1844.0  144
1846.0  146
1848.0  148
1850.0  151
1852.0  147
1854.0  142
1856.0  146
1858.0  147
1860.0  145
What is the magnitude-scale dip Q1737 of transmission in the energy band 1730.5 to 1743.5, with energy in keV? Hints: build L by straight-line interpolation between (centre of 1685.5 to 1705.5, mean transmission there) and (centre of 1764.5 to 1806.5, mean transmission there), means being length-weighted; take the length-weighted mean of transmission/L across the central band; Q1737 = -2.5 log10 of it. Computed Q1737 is 0.17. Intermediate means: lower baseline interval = 110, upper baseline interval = 144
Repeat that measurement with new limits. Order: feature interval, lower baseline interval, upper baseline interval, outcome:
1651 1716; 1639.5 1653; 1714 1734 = 0.04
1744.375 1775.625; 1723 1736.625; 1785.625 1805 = -0.20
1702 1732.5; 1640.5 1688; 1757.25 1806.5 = 0.26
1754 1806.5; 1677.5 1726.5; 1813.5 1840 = -0.07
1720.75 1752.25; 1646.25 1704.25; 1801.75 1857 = 0.17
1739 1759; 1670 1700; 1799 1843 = -0.07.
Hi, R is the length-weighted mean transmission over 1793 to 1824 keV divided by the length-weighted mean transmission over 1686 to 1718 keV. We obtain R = 1.33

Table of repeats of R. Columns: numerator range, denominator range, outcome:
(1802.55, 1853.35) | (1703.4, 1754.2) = 1.34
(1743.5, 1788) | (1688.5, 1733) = 1.35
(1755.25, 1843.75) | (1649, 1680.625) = 1.25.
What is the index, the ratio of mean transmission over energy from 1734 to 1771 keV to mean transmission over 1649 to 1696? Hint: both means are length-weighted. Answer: 1.1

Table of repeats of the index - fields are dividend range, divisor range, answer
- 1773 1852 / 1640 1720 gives 1.27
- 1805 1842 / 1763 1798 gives 1.05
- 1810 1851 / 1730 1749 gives 1.30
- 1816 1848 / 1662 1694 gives 1.37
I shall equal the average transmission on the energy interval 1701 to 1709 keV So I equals 106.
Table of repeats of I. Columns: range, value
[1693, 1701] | 107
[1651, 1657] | 137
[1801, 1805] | 146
